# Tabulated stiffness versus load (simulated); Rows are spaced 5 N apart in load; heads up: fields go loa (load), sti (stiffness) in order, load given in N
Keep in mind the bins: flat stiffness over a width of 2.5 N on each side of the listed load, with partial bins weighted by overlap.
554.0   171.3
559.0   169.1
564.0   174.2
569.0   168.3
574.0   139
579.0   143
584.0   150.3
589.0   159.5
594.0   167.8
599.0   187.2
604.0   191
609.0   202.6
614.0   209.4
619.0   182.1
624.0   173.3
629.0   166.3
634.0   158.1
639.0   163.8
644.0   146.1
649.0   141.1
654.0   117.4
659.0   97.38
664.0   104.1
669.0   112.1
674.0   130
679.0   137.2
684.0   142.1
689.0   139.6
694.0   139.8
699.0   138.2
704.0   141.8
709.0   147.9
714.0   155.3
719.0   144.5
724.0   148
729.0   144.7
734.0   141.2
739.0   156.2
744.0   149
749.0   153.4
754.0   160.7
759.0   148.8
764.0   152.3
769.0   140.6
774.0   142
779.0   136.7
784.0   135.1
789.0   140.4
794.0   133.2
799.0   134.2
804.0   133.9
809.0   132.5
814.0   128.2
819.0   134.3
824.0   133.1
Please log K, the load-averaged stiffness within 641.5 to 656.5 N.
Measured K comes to 135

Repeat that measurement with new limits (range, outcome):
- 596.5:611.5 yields 194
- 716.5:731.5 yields 146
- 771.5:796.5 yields 137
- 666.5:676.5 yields 121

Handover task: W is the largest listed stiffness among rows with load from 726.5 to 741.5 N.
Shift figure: 156.2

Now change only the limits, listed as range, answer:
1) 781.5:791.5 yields 140.4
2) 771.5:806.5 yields 142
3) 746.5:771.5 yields 160.7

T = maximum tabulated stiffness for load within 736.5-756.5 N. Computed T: 160.7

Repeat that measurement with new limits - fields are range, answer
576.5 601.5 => 187.2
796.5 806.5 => 134.2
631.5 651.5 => 163.8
